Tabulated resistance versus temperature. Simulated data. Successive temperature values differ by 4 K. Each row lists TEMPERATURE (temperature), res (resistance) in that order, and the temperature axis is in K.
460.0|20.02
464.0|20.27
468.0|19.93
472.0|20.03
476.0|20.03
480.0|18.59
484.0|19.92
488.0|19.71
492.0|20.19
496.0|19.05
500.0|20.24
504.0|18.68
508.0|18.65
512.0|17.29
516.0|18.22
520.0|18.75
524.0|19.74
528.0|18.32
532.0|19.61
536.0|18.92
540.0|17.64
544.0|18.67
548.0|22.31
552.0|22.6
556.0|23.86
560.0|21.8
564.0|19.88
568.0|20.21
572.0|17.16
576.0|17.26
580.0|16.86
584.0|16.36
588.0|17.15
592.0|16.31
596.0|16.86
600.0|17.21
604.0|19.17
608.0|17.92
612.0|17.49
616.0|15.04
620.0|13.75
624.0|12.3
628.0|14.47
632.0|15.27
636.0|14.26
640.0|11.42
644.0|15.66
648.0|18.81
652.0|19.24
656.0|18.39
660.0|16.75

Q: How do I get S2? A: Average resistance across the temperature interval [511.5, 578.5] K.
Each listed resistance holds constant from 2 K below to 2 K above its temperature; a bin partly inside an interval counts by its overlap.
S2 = 19.6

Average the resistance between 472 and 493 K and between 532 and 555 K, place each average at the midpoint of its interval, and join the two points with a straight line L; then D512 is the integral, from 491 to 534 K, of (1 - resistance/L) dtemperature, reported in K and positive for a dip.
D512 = 2.1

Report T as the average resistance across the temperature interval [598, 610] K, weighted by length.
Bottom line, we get 18.1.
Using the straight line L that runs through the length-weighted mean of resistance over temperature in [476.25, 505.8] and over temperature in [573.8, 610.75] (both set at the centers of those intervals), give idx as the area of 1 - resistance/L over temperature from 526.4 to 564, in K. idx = -4.4 K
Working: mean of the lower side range 19.5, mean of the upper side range 17.2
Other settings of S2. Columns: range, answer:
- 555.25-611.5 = 18.3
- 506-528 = 18.5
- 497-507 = 19.3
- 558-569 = 20.7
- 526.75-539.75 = 18.8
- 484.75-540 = 19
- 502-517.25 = 18.2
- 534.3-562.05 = 20.8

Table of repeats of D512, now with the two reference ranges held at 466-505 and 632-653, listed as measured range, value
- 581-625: 0.7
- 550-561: -3.1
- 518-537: -0.5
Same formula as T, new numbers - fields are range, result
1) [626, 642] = 13.9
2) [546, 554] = 22.5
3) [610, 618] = 16.3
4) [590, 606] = 17.4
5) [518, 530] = 18.9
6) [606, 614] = 17.7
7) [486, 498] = 19.7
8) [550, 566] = 22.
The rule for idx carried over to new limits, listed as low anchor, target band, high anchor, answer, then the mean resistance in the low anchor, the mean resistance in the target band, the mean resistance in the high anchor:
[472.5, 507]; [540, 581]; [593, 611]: -3.6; 19.5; 20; 17.7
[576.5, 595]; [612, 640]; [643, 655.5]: 5.4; 16.7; 14.2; 18.1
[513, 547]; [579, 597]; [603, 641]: -0.2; 18.8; 16.7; 15.1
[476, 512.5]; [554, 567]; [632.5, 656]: -2.8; 19.3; 21.7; 16.1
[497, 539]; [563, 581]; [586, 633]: -1.1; 18.8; 18.3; 16.1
